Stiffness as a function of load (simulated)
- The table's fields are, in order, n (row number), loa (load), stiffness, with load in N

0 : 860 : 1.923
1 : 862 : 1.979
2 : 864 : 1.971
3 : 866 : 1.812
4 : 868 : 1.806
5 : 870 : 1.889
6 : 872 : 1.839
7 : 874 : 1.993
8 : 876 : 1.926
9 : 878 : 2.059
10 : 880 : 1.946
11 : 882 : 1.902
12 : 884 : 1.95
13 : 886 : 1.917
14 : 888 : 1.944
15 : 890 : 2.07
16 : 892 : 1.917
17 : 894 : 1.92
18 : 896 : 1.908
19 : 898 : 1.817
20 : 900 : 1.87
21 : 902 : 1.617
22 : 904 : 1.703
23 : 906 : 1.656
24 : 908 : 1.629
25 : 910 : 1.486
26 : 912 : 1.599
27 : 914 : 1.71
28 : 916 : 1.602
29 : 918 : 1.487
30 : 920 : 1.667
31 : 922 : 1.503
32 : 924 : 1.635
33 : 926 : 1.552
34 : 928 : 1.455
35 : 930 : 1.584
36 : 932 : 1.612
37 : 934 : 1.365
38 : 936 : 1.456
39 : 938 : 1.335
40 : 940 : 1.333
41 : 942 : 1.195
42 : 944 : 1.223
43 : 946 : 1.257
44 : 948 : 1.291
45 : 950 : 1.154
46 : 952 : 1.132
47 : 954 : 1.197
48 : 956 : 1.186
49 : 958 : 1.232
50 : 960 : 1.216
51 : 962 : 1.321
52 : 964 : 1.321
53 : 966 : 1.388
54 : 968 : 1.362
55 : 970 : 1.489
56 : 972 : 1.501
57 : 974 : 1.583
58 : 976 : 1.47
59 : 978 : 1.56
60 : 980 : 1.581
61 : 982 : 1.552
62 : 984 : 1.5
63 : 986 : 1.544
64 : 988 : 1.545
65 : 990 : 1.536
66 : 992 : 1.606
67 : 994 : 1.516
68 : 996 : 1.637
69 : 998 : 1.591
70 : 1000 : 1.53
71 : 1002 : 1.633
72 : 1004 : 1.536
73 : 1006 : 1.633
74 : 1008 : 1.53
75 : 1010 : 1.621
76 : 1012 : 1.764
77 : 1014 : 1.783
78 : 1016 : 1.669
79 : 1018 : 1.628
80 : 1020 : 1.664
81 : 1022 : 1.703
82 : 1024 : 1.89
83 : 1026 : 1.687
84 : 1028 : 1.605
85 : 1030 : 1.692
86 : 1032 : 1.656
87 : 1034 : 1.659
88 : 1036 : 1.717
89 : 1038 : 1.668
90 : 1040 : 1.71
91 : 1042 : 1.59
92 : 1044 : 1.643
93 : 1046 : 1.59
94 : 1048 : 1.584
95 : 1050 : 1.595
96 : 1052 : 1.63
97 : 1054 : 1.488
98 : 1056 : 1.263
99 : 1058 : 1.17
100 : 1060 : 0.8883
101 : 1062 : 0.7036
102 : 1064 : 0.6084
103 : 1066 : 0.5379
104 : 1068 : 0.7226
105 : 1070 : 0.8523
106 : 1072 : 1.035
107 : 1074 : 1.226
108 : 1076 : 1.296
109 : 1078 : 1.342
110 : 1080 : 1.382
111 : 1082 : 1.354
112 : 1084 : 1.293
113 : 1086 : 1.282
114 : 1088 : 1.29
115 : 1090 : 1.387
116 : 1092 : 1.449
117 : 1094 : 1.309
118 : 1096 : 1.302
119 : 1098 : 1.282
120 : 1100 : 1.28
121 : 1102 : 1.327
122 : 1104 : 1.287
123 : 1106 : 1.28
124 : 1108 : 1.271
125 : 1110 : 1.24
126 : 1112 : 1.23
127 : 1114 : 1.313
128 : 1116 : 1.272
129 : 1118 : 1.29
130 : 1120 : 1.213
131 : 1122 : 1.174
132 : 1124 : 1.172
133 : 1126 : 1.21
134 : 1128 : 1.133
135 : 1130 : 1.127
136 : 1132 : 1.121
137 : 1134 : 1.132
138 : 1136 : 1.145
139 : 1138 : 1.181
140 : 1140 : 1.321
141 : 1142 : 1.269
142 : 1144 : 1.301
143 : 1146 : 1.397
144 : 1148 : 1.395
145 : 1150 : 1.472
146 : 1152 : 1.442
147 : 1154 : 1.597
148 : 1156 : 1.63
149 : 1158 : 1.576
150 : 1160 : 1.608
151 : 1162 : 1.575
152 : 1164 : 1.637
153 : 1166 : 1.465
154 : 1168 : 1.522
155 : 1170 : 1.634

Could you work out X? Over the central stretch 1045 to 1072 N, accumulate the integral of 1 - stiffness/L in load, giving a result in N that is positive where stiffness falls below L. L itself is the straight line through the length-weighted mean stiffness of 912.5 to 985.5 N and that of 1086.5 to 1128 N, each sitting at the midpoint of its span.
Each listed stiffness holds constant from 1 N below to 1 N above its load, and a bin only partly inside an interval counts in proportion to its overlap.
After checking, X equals 4.08 N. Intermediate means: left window 1.42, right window 1.28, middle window 1.12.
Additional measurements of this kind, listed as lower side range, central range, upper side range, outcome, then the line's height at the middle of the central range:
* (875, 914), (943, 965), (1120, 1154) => 6.0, 1.69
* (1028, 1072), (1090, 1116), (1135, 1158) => 1.2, 1.36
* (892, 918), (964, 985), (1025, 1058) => 2.1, 1.65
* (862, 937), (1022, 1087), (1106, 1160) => 4.3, 1.45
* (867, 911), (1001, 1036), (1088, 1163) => -2.5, 1.56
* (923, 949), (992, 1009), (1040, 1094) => -3.2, 1.33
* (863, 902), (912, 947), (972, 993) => 5.4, 1.74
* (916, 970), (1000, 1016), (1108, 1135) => -4.0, 1.31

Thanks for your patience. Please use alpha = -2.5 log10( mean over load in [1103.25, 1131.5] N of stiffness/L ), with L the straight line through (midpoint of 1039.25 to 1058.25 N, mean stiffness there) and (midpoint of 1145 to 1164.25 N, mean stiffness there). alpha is 0.241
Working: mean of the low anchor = 1.54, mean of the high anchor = 1.53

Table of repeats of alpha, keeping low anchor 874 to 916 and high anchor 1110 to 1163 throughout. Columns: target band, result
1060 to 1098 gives 0.259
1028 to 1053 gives -0.085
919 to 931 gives 0.129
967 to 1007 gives 0.059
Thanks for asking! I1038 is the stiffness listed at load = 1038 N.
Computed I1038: 1.668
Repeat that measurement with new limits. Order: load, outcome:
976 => 1.47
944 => 1.223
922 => 1.503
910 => 1.486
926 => 1.552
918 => 1.487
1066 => 0.5379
